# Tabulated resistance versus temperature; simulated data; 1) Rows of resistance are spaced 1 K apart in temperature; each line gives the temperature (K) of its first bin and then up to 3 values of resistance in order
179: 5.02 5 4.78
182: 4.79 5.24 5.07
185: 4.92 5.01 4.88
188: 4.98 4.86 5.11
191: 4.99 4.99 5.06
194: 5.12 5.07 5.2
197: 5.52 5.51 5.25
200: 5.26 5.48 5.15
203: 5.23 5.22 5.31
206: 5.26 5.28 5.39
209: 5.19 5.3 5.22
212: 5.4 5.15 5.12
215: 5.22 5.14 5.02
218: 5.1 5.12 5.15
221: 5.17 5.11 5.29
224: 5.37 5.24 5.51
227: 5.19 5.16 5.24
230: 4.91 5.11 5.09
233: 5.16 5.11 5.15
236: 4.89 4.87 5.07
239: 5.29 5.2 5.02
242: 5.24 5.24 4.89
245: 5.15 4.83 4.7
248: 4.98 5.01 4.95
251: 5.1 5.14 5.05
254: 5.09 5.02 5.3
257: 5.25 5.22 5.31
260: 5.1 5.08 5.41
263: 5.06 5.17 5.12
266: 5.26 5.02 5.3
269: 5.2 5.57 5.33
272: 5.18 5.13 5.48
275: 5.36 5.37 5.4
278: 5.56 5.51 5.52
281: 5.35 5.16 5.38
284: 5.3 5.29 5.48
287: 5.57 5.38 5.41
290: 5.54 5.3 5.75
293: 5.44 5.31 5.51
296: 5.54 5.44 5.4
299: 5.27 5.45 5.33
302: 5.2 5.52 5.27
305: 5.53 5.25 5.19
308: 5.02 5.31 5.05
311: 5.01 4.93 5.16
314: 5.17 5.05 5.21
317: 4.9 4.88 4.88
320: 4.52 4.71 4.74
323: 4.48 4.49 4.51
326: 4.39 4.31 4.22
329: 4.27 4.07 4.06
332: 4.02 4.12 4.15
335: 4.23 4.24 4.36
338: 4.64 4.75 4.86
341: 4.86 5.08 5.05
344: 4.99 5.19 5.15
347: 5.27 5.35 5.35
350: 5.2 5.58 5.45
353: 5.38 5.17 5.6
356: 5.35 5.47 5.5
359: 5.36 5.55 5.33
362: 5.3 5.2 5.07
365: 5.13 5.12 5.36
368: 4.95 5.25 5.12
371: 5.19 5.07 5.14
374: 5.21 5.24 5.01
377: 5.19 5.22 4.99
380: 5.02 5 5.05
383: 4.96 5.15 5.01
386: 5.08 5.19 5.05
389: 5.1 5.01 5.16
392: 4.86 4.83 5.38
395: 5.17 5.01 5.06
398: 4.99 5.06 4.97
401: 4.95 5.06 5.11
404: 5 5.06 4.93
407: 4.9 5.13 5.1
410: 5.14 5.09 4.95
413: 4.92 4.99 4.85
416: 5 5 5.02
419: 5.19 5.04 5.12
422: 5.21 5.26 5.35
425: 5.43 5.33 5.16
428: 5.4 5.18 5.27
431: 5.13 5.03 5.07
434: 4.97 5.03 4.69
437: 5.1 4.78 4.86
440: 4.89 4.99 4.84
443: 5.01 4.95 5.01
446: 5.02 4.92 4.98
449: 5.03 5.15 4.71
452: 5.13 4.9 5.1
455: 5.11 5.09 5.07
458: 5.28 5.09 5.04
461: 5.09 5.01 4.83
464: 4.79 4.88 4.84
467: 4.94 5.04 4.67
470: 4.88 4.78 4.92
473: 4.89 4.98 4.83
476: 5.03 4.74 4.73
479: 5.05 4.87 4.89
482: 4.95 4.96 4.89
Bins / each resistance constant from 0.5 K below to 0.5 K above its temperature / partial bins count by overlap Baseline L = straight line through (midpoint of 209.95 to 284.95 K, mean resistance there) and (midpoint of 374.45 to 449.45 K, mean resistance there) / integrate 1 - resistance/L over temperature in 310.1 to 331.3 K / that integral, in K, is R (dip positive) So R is 1.9 K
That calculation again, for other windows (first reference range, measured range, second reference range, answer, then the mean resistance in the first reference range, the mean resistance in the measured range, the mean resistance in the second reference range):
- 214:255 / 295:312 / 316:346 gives -2.0 K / 5.11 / 5.29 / 4.57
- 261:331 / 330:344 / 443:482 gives 1.7 K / 5.15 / 4.5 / 4.95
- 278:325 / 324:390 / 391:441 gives 2.1 K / 5.22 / 4.98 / 5.06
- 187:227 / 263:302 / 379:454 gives -1.7 K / 5.2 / 5.36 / 5.05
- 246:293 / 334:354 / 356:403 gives 0.7 K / 5.26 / 4.98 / 5.13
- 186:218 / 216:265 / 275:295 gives 1.6 K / 5.19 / 5.12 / 5.42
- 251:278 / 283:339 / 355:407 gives 2.5 K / 5.23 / 4.96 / 5.13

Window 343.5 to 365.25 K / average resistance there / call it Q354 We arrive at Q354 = 5.32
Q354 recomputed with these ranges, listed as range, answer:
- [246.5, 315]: 5.27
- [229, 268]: 5.1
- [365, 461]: 5.07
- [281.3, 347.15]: 4.98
